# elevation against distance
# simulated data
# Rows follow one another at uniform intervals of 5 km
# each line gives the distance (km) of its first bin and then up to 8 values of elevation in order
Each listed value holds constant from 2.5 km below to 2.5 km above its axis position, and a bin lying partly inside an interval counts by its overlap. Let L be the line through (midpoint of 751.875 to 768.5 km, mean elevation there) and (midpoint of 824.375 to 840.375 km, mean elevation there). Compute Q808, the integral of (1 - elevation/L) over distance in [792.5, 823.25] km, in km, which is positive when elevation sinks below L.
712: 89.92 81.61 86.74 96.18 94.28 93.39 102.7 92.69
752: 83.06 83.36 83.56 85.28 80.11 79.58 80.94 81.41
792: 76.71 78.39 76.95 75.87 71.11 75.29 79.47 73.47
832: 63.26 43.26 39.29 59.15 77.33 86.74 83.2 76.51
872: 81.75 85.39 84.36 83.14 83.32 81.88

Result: -4.0 km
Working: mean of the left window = 83.8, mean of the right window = 59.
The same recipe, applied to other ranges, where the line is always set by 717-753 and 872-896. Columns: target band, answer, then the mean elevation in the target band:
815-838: 5.0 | 68.3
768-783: 1.6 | 80.6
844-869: 2.8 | 75.8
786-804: 2.2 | 78.2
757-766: 0.7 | 83.8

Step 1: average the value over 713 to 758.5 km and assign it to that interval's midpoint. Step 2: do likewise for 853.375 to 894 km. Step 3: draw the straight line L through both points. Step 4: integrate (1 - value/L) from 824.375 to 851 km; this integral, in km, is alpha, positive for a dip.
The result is 8.7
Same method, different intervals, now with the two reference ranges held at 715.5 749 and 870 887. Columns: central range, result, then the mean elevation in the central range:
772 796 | 2.7 km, 79.6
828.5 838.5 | 3.5 km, 56.3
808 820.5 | 2.0 km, 74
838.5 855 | 5.2 km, 58.5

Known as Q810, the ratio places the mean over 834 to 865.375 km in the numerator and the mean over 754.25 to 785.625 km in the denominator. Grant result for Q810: 0.79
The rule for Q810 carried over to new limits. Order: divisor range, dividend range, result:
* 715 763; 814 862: 0.75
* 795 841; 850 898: 1.18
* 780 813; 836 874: 0.89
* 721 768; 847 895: 0.90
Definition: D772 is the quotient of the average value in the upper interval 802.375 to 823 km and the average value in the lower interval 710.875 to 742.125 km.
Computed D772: 0.82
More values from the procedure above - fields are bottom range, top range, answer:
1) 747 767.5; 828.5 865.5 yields 0.77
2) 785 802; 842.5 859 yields 0.89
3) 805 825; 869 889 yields 1.11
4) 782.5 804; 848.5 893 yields 1.04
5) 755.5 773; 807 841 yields 0.80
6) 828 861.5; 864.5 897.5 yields 1.30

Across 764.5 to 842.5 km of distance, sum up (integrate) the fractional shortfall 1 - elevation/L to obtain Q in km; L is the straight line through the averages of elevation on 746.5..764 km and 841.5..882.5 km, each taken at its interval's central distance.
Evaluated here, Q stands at 7.5 km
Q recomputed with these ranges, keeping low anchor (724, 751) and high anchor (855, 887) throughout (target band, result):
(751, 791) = 4.4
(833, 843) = 4.8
